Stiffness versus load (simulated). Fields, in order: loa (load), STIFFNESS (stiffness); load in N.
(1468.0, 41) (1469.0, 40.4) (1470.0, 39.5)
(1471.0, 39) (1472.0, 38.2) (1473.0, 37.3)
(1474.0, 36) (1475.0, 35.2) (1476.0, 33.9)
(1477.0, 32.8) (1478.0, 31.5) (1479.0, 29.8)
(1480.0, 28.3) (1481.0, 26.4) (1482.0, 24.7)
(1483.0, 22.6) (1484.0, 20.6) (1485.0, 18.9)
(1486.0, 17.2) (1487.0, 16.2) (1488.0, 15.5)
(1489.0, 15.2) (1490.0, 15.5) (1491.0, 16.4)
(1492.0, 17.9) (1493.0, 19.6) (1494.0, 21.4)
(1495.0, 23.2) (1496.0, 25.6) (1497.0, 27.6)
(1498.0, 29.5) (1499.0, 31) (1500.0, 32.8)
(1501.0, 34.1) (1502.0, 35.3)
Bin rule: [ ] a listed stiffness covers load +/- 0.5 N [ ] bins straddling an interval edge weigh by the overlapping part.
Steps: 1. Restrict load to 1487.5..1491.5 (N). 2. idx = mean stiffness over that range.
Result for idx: 15.6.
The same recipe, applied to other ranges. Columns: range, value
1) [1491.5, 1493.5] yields 18.8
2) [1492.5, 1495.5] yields 21.4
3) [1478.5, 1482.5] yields 27.3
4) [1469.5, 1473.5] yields 38.5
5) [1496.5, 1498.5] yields 28.6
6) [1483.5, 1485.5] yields 19.8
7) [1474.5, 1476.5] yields 34.5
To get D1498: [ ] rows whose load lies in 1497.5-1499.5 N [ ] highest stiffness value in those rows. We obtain 31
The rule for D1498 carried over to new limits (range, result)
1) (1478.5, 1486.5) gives 29.8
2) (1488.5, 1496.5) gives 25.6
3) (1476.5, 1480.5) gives 32.8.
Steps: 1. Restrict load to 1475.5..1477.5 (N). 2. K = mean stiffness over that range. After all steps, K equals 33.3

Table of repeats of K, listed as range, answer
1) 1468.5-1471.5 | 39.6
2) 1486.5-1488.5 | 15.8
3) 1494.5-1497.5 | 25.5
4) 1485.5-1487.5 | 16.7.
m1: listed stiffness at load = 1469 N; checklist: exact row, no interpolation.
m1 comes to 40.4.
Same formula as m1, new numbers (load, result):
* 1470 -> 39.5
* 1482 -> 24.7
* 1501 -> 34.1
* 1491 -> 16.4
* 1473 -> 37.3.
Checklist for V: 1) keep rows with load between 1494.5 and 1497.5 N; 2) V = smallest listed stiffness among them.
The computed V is 23.2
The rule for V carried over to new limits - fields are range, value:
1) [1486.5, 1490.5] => 15.2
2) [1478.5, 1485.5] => 18.9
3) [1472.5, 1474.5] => 36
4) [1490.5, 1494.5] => 16.4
